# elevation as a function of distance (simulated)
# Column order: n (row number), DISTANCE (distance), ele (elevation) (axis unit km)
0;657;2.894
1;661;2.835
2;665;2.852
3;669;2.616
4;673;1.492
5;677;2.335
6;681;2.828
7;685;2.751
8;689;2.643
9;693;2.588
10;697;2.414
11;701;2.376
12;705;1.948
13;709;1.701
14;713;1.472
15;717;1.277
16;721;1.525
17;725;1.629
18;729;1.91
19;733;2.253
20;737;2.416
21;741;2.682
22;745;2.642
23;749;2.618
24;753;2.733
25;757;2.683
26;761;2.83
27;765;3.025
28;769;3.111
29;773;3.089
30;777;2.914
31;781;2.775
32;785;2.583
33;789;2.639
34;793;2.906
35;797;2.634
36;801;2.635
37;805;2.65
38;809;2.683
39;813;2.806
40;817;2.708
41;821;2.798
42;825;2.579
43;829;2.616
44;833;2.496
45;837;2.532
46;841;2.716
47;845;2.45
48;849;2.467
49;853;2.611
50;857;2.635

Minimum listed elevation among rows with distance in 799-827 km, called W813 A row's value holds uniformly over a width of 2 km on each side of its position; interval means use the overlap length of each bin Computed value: 2.579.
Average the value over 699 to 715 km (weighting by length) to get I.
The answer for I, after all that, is 1.87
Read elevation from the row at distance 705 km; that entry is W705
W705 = 1.948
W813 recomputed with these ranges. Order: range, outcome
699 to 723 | 1.277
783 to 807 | 2.583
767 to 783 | 2.775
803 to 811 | 2.65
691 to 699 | 2.414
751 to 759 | 2.683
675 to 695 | 2.335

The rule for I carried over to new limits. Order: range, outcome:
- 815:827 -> 2.7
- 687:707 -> 2.39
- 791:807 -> 2.71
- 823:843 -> 2.59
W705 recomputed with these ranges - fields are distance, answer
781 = 2.775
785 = 2.583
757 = 2.683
